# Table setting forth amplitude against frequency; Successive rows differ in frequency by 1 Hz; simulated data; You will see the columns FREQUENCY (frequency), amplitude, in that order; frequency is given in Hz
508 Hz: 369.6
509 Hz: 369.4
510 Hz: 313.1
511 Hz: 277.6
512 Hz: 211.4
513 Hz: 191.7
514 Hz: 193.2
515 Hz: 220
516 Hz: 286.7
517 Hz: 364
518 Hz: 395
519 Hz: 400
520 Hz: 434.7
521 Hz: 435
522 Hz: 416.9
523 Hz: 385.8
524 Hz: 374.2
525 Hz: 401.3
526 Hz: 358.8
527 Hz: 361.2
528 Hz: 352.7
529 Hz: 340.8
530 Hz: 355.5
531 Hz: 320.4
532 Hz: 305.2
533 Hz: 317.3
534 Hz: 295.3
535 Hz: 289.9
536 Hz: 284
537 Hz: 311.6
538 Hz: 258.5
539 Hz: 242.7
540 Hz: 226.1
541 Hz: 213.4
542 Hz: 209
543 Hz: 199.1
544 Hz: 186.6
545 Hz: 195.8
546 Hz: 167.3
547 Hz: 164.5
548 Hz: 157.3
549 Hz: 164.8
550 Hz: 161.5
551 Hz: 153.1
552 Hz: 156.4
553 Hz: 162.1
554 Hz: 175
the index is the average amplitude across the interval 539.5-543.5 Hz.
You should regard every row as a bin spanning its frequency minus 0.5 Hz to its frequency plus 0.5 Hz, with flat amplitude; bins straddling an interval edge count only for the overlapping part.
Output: 212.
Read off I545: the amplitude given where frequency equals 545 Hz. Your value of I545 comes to 195.8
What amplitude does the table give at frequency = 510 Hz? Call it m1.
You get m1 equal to 313.1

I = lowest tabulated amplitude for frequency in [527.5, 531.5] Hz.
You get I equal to 320.4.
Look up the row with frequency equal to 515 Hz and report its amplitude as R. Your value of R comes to 220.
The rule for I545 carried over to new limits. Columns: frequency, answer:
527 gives 361.2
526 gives 358.8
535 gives 289.9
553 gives 162.1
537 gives 311.6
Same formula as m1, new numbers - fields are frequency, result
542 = 209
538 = 258.5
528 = 352.7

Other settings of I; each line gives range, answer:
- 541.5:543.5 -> 199.1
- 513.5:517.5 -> 193.2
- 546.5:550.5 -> 157.3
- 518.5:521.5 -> 400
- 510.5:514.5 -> 191.7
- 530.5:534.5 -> 295.3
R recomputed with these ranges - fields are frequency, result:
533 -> 317.3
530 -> 355.5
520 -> 434.7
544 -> 186.6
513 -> 191.7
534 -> 295.3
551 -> 153.1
